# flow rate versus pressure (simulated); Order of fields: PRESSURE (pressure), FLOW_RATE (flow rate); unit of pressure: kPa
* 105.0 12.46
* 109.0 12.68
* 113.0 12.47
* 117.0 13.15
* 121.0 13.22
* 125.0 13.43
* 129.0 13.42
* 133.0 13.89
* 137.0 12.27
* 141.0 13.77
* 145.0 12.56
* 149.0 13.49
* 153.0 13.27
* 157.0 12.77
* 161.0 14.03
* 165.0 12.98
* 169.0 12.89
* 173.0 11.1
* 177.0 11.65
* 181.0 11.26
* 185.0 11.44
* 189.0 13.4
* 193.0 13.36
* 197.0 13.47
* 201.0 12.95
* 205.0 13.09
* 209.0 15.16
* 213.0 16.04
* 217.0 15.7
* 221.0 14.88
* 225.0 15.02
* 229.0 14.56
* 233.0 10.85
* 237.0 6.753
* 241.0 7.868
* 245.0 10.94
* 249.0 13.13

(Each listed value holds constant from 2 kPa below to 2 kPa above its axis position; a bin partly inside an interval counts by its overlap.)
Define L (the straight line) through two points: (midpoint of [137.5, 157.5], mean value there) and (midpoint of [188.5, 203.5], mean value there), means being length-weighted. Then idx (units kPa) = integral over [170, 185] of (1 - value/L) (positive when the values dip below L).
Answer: 2.0 kPa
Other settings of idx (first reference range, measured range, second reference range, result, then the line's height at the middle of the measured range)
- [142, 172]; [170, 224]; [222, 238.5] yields -3.54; 12.6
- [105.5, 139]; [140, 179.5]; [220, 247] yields -0.97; 12.5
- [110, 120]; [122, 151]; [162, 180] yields -1.53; 12.6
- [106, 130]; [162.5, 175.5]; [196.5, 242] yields 0.71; 13.1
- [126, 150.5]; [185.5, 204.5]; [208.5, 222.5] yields 2.25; 14.9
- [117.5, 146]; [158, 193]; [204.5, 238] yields 2.83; 13.5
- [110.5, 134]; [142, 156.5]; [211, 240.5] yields 0.09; 13.2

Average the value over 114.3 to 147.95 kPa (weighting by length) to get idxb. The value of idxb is 13.2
